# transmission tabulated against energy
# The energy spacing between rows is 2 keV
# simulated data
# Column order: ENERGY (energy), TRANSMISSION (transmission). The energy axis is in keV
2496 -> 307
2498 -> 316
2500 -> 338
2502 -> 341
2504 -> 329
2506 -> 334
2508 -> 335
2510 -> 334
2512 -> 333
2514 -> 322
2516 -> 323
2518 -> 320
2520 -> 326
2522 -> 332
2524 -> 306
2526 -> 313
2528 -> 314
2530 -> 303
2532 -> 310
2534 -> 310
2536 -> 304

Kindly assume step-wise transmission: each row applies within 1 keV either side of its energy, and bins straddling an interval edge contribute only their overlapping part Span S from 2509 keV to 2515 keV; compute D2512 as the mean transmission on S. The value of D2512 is 330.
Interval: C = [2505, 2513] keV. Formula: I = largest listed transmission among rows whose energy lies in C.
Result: 335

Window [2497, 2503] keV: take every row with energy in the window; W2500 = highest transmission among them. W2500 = 341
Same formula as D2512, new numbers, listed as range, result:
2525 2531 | 310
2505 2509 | 334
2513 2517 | 322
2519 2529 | 318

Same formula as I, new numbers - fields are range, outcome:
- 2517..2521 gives 326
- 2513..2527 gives 332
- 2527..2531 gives 314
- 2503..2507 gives 334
